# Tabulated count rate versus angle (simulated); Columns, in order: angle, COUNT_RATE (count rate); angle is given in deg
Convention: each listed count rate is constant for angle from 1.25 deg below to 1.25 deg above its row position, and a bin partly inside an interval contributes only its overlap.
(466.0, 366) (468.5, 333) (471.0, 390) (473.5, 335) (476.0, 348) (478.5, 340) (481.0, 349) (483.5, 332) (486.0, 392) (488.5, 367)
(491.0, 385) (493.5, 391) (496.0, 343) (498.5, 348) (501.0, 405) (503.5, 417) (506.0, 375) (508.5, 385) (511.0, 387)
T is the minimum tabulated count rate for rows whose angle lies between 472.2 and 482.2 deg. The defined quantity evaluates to 335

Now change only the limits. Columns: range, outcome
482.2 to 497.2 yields 332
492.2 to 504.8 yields 343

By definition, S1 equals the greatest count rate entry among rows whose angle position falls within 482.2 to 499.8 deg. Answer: 392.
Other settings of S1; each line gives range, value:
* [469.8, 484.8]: 390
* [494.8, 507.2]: 417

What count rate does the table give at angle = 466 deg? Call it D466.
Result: 366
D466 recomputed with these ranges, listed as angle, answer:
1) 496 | 343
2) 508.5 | 385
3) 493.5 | 391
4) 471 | 390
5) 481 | 349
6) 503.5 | 417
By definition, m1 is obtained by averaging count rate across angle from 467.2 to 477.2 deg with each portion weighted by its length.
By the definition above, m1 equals 352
